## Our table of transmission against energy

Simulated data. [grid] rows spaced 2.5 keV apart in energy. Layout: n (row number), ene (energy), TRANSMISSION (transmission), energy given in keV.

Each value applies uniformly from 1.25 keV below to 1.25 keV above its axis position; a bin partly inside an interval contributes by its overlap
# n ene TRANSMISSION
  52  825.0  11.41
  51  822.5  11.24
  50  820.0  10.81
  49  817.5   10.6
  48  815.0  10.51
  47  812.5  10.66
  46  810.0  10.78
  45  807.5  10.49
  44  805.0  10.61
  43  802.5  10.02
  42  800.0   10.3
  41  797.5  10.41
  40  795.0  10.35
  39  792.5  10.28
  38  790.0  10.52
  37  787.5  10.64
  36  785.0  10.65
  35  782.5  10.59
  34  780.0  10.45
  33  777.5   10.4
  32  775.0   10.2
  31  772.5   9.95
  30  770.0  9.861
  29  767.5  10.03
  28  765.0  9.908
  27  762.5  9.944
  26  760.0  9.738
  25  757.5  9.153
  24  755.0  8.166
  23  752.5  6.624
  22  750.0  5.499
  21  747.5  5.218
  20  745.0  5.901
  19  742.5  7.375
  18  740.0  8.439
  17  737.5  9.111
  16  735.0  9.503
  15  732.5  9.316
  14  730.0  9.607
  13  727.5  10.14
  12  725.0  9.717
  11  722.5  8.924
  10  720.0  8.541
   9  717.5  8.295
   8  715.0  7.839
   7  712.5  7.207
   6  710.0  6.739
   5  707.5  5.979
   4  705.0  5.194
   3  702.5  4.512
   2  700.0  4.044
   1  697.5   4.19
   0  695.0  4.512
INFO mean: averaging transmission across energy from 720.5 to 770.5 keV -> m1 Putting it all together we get 8.59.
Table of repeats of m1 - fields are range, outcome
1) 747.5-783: 9.15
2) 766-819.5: 10.4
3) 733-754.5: 7.32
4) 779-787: 10.6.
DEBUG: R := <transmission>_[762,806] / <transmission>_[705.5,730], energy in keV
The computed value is 1.26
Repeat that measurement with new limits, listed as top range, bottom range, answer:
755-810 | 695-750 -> 1.39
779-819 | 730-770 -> 1.26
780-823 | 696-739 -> 1.39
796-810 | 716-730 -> 1.14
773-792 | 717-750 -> 1.25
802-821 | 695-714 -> 1.97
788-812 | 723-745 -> 1.16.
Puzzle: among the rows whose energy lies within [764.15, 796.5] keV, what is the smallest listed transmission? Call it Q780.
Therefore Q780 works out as 9.861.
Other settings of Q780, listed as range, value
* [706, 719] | 5.979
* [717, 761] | 5.218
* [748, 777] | 5.499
